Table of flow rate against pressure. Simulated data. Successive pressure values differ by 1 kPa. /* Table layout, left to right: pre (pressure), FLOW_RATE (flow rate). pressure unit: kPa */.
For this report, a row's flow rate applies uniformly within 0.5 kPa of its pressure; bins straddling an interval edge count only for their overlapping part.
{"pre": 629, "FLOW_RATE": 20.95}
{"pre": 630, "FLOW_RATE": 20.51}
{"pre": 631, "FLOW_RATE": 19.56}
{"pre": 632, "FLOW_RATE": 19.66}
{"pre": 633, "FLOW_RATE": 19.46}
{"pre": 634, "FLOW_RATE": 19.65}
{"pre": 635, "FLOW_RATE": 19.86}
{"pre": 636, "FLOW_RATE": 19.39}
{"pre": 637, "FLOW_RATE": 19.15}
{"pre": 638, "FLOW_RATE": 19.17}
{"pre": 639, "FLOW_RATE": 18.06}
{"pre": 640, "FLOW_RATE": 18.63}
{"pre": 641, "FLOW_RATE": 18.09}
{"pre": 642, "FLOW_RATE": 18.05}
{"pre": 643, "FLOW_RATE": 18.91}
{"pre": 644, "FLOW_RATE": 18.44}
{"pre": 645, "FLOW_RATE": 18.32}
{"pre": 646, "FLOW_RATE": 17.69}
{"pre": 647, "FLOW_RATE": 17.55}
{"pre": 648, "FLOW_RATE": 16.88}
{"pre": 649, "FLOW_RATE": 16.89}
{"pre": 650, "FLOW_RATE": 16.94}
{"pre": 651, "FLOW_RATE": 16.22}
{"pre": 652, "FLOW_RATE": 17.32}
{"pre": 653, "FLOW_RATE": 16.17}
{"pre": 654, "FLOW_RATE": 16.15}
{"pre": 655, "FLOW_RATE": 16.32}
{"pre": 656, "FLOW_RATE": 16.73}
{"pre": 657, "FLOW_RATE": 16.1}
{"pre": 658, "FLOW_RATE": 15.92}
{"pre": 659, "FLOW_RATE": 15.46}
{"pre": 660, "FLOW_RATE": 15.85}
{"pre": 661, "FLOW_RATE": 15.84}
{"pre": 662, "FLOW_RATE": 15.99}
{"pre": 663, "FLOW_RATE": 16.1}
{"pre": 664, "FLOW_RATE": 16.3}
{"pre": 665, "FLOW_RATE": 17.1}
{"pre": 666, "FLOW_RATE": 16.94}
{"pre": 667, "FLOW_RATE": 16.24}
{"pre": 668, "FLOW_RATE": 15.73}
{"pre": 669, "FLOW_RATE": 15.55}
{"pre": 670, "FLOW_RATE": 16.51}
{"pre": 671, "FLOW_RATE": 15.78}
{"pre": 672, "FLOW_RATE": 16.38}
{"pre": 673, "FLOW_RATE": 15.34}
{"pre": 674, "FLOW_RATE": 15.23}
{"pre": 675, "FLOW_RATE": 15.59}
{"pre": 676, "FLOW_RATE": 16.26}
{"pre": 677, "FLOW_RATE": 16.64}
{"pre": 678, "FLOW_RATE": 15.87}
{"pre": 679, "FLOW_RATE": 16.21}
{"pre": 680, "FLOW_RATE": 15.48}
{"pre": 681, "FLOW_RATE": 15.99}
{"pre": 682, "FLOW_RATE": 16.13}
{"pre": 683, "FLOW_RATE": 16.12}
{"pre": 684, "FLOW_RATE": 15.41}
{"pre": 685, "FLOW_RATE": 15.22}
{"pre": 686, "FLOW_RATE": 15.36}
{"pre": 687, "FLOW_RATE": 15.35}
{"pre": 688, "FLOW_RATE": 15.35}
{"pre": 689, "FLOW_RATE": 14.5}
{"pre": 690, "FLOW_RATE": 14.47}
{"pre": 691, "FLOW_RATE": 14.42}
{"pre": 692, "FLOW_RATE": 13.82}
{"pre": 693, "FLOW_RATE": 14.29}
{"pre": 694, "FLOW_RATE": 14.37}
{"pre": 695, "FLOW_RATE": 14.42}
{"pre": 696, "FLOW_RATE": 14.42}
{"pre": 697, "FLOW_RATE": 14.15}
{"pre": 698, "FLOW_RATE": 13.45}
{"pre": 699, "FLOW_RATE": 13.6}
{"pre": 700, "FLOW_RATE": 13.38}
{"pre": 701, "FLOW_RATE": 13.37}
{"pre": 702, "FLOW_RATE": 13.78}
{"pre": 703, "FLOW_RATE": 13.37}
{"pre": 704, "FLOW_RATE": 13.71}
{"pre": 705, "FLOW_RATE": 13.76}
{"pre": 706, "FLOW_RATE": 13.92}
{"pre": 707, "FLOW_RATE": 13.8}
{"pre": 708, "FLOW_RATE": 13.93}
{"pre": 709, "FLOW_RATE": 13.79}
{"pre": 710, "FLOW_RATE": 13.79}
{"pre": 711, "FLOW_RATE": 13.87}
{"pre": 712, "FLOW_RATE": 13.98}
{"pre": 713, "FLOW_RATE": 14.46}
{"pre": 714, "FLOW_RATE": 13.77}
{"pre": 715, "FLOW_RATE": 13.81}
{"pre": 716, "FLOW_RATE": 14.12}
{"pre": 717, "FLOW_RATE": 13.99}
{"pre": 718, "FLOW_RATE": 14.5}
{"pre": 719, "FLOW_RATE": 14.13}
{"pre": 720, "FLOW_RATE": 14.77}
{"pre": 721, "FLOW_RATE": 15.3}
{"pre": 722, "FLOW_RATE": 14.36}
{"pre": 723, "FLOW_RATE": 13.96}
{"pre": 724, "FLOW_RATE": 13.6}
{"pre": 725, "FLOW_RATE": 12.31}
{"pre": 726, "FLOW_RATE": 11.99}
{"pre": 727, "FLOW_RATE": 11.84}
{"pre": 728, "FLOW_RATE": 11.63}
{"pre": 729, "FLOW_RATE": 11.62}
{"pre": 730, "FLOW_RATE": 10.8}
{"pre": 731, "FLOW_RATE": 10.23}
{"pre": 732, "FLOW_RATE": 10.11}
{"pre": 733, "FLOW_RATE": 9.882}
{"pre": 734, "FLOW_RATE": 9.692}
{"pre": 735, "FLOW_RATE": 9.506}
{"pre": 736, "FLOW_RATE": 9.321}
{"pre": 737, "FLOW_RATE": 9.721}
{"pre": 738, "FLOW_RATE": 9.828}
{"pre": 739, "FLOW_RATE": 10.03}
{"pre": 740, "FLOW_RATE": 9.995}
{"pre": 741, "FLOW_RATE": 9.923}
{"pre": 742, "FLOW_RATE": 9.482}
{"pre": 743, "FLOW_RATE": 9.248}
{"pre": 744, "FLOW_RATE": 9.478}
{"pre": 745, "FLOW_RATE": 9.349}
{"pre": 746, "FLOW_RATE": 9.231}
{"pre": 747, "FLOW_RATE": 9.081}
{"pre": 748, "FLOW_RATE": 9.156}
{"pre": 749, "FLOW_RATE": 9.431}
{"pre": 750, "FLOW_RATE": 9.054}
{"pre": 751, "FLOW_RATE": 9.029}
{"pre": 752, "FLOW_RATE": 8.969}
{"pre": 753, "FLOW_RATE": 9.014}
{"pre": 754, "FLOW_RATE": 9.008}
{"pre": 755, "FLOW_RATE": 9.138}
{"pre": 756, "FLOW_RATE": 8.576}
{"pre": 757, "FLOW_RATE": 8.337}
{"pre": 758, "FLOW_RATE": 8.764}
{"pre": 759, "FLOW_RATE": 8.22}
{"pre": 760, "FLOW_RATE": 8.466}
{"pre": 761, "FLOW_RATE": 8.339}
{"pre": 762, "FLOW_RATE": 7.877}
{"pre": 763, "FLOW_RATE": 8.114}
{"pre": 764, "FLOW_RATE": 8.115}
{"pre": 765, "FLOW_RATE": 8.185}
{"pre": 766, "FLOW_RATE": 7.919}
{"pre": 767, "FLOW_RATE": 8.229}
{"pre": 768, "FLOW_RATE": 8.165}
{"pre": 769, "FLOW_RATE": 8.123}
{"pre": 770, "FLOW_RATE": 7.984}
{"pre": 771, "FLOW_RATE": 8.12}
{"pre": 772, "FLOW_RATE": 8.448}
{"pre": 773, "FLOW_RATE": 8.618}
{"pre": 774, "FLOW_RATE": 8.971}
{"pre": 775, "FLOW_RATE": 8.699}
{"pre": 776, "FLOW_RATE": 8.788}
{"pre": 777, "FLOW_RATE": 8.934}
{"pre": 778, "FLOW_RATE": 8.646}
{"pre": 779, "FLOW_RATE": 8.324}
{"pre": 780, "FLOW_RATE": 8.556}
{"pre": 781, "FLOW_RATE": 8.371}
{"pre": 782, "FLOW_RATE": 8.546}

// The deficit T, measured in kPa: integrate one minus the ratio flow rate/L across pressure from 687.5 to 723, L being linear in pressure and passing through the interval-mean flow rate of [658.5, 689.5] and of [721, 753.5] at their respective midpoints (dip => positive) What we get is -2.6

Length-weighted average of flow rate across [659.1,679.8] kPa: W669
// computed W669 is 16.1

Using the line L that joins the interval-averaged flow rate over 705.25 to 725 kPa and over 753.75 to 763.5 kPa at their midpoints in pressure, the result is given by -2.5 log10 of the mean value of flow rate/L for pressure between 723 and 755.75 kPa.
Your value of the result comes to 0.09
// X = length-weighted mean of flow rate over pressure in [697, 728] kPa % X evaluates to 13.7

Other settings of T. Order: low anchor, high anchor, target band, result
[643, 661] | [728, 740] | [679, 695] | -1.3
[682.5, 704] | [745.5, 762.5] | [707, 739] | -2.2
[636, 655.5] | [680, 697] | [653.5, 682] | 0.4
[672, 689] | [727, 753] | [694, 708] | -0.2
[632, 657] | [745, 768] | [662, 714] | -2.4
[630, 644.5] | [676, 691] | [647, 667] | 1.3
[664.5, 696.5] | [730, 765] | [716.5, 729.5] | -2.1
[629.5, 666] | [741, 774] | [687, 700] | -0.4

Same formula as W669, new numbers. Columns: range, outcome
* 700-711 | 13.7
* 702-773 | 10.8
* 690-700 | 14.1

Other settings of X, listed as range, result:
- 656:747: 13.8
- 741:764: 8.89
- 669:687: 15.8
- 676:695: 15.3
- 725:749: 10.1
